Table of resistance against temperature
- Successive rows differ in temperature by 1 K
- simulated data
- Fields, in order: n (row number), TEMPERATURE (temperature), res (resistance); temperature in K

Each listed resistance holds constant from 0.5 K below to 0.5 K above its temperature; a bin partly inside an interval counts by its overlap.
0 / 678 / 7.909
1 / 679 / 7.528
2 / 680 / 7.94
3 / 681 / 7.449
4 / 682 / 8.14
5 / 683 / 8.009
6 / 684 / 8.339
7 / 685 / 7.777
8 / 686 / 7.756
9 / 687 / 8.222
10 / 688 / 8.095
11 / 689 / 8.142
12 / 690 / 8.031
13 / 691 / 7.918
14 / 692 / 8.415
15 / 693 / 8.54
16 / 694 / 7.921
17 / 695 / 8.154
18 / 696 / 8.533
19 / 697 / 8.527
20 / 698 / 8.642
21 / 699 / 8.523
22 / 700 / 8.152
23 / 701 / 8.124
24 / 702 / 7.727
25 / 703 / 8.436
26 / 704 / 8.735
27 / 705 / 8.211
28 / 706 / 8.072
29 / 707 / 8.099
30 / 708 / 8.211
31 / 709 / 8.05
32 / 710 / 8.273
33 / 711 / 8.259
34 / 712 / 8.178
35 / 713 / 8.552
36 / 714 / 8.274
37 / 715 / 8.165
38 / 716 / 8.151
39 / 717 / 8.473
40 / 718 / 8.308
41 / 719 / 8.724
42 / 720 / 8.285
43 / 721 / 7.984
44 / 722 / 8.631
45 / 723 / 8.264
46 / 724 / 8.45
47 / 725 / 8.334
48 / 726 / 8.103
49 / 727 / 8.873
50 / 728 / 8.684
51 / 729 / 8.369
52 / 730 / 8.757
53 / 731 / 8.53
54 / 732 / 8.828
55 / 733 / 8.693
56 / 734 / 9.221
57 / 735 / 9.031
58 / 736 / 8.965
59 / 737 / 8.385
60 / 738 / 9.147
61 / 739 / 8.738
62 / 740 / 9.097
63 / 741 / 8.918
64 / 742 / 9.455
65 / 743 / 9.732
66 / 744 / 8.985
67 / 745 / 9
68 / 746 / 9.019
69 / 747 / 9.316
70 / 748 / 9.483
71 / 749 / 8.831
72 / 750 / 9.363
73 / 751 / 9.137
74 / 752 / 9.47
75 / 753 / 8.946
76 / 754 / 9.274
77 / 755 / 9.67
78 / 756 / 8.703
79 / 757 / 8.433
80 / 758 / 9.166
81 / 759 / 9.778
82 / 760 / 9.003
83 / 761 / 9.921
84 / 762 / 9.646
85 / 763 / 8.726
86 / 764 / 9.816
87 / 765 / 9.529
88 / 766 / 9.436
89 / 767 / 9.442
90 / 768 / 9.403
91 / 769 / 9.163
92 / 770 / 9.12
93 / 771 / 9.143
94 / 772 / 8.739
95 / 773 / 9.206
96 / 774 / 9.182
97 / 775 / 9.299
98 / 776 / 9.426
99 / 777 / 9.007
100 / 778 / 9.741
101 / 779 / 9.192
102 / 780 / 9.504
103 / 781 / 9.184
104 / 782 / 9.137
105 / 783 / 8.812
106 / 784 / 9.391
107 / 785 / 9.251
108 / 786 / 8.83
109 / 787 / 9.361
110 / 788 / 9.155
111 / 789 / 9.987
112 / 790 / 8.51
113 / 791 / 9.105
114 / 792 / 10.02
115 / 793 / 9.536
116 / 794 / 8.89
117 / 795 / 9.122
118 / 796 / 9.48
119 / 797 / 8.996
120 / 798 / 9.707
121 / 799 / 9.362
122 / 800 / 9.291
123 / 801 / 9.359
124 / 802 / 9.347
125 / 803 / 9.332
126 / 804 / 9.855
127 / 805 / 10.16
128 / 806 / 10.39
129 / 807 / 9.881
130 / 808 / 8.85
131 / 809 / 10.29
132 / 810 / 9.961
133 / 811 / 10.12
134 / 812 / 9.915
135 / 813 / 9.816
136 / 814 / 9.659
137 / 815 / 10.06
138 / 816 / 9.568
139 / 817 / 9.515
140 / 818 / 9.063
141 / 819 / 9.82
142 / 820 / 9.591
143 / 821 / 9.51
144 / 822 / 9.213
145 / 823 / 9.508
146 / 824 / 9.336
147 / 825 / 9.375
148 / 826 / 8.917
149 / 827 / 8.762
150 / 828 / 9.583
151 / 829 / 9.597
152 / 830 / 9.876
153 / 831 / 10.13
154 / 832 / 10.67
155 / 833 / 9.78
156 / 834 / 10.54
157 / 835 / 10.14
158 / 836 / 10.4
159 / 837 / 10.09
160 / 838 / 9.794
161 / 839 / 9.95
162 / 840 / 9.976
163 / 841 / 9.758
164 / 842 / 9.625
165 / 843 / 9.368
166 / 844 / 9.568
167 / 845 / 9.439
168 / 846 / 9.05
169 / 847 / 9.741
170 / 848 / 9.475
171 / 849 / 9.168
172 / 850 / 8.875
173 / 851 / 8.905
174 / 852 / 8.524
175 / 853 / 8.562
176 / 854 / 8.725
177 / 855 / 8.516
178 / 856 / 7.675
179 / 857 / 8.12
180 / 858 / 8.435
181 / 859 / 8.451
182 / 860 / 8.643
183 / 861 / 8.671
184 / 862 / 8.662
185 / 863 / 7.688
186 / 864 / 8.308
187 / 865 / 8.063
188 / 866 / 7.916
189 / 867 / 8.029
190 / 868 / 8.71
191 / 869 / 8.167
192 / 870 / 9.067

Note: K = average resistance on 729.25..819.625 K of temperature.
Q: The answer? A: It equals 9.31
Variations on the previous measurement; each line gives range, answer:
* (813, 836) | 9.67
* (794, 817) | 9.64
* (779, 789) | 9.22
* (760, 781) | 9.32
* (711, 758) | 8.78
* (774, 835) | 9.51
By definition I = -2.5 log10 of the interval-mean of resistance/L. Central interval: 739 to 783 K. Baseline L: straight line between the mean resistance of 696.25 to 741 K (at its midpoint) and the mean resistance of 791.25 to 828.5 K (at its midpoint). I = -0.033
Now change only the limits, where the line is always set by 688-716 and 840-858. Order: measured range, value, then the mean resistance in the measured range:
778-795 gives -0.07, 9.25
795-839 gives -0.10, 9.69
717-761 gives -0.06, 8.89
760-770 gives -0.10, 9.41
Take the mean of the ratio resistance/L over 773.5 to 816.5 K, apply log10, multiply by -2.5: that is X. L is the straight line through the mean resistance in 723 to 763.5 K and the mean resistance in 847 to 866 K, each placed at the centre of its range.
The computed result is -0.08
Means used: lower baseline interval 9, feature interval 9.47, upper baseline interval 8.54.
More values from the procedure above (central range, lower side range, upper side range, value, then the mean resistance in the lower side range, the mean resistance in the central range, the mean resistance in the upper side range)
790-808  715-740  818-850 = -0.02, 8.58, 9.47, 9.65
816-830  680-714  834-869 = -0.07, 8.19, 9.39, 8.98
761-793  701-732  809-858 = -0.04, 8.34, 9.29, 9.48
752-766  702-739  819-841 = -0.05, 8.46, 9.29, 9.75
